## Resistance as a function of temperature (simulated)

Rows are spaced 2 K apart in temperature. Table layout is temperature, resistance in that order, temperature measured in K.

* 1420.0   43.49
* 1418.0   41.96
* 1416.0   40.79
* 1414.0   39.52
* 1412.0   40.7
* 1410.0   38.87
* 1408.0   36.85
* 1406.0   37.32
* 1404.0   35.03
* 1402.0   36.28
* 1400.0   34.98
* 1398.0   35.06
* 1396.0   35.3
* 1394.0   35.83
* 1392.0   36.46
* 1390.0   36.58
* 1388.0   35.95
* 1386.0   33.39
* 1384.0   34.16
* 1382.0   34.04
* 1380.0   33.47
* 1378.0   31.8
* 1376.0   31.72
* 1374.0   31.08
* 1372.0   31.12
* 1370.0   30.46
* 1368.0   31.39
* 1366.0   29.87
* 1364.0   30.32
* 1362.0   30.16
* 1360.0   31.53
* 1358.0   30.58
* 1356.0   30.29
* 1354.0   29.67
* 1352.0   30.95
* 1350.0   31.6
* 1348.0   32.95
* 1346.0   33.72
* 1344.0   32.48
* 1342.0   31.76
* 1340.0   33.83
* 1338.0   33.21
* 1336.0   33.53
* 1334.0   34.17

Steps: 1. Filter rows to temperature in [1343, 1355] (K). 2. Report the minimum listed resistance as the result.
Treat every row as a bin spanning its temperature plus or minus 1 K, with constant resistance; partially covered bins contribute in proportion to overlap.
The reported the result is 29.67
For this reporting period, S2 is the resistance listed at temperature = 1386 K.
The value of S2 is 33.39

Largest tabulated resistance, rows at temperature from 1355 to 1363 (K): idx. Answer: 31.53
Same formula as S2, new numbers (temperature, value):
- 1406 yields 37.32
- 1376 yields 31.72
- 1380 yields 33.47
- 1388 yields 35.95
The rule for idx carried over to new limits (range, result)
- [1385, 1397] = 36.58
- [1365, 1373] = 31.39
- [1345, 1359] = 33.72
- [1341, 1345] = 32.48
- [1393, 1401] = 35.83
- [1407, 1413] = 40.7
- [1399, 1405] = 36.28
